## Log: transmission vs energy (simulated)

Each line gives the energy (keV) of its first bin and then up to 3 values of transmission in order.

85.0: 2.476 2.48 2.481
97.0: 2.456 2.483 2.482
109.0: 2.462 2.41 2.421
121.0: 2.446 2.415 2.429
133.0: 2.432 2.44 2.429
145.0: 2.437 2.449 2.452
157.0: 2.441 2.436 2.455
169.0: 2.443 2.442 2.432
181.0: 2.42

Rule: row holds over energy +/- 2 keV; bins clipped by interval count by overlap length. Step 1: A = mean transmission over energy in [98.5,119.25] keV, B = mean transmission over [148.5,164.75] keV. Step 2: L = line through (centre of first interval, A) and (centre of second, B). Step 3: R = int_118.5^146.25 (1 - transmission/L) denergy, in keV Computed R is 0.2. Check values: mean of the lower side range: 2.45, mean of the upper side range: 2.45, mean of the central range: 2.43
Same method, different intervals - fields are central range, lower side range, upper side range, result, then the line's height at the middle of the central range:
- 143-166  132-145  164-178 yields -0.1 keV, 2.44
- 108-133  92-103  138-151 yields 0.3 keV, 2.46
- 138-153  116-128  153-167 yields 0.0 keV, 2.44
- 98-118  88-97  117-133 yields 0.0 keV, 2.45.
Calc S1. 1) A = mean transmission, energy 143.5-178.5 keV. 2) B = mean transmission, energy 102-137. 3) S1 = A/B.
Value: 1.00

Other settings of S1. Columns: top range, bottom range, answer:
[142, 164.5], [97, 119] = 1.00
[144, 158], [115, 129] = 1.01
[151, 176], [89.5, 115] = 0.99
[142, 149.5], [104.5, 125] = 1.00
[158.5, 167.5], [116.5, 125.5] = 1.01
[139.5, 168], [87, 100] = 0.99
